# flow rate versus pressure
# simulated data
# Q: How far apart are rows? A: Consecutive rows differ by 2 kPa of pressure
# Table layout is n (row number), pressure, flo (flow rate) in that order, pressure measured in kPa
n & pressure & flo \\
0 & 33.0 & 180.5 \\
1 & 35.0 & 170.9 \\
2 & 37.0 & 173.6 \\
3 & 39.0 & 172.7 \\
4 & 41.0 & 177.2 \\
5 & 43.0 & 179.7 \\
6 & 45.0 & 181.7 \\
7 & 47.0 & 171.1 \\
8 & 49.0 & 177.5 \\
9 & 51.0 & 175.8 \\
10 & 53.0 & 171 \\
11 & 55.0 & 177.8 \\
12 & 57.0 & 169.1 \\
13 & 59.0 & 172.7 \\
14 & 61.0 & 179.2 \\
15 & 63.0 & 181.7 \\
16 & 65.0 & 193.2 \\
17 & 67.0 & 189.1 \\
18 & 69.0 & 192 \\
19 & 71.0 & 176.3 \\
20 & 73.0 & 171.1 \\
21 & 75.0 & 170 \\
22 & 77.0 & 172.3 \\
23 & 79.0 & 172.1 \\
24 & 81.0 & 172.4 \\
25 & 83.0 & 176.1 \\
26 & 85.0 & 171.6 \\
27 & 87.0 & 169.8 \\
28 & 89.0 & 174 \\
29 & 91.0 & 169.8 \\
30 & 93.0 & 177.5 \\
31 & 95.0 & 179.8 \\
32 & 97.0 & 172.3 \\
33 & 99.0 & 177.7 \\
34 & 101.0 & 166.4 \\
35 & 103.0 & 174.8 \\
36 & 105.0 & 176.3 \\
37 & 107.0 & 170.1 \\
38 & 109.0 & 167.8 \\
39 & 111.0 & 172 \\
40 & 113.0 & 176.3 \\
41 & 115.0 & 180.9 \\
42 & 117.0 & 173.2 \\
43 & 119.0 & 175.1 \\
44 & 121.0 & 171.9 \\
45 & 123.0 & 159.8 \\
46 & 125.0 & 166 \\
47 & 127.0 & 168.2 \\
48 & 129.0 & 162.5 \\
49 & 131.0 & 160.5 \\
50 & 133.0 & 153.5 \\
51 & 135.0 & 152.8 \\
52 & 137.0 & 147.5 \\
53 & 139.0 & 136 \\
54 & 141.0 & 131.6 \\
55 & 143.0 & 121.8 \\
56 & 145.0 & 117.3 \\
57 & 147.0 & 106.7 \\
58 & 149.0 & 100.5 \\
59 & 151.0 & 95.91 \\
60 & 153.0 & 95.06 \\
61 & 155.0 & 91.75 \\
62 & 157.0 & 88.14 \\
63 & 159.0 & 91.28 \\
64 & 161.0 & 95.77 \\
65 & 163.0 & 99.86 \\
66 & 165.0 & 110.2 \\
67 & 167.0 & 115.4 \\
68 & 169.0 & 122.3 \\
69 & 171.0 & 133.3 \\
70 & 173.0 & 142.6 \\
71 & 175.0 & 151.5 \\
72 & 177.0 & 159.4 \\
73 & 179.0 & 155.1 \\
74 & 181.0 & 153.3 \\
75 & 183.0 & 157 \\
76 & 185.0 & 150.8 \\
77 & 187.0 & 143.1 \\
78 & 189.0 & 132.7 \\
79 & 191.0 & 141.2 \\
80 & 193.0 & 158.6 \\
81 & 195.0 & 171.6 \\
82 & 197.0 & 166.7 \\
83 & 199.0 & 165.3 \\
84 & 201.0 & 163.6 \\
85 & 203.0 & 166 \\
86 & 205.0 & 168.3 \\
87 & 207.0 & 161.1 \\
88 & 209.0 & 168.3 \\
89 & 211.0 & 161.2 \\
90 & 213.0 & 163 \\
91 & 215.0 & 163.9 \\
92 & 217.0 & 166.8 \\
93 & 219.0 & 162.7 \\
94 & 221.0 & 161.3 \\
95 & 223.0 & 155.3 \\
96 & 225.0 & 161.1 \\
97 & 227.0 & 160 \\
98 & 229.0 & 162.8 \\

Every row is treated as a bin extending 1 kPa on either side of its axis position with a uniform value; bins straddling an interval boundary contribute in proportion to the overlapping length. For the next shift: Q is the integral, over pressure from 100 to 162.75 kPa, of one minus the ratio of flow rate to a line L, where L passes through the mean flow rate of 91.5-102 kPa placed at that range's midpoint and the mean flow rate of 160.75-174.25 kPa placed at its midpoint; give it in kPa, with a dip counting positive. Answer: 2.6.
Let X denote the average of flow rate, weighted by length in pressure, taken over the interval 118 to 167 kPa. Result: 129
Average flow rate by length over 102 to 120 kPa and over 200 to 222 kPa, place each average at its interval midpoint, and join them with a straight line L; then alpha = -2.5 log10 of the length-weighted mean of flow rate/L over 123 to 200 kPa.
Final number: 0.24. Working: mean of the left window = 174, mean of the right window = 164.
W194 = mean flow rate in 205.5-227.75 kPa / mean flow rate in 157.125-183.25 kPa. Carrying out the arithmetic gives 1.3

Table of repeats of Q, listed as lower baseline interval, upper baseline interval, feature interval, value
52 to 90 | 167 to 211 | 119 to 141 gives 1.0 kPa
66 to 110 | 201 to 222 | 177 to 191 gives 1.5 kPa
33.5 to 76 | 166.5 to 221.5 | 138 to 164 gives 9.1 kPa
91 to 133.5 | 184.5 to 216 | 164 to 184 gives 2.8 kPa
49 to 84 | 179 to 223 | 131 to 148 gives 3.3 kPa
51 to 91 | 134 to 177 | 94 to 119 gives -3.7 kPa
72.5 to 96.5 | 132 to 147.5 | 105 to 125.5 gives -2.7 kPa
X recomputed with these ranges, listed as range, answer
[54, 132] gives 174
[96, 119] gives 174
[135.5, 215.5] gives 137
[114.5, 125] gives 171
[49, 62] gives 175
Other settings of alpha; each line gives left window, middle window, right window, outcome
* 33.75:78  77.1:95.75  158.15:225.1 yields -0.019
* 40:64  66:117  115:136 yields -0.028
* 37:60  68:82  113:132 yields -0.014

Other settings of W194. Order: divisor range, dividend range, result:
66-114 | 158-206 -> 0.82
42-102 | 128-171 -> 0.68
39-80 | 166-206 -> 0.85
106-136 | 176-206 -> 0.94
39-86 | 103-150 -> 0.87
